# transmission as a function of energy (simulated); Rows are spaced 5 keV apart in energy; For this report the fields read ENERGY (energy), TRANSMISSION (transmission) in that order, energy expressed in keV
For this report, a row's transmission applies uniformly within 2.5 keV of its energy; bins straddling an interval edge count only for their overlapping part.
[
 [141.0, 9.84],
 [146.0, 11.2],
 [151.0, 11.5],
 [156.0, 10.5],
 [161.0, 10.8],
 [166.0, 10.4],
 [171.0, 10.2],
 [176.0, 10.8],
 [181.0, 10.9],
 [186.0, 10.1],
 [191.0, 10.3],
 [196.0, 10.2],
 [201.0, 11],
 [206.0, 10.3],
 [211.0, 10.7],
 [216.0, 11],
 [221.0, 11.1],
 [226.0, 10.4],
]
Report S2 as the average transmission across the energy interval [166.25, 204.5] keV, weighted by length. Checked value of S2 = 10.5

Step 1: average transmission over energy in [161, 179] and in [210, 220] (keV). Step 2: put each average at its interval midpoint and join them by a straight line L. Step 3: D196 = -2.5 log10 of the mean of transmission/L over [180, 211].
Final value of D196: 0.03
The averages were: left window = 10.5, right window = 10.9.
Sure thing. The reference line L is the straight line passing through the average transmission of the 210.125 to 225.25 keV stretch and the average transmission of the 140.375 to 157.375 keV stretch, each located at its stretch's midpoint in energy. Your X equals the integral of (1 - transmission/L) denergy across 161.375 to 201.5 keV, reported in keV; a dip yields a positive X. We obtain 1.5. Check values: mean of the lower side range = 10.9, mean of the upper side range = 10.9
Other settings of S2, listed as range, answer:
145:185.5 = 10.7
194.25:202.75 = 10.6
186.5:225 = 10.6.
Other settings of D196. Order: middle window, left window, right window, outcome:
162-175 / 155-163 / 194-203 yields 0.02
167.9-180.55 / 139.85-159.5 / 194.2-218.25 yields 0.02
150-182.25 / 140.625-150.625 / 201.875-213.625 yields 0.01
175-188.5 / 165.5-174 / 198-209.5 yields -0.02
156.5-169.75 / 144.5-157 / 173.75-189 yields 0.04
